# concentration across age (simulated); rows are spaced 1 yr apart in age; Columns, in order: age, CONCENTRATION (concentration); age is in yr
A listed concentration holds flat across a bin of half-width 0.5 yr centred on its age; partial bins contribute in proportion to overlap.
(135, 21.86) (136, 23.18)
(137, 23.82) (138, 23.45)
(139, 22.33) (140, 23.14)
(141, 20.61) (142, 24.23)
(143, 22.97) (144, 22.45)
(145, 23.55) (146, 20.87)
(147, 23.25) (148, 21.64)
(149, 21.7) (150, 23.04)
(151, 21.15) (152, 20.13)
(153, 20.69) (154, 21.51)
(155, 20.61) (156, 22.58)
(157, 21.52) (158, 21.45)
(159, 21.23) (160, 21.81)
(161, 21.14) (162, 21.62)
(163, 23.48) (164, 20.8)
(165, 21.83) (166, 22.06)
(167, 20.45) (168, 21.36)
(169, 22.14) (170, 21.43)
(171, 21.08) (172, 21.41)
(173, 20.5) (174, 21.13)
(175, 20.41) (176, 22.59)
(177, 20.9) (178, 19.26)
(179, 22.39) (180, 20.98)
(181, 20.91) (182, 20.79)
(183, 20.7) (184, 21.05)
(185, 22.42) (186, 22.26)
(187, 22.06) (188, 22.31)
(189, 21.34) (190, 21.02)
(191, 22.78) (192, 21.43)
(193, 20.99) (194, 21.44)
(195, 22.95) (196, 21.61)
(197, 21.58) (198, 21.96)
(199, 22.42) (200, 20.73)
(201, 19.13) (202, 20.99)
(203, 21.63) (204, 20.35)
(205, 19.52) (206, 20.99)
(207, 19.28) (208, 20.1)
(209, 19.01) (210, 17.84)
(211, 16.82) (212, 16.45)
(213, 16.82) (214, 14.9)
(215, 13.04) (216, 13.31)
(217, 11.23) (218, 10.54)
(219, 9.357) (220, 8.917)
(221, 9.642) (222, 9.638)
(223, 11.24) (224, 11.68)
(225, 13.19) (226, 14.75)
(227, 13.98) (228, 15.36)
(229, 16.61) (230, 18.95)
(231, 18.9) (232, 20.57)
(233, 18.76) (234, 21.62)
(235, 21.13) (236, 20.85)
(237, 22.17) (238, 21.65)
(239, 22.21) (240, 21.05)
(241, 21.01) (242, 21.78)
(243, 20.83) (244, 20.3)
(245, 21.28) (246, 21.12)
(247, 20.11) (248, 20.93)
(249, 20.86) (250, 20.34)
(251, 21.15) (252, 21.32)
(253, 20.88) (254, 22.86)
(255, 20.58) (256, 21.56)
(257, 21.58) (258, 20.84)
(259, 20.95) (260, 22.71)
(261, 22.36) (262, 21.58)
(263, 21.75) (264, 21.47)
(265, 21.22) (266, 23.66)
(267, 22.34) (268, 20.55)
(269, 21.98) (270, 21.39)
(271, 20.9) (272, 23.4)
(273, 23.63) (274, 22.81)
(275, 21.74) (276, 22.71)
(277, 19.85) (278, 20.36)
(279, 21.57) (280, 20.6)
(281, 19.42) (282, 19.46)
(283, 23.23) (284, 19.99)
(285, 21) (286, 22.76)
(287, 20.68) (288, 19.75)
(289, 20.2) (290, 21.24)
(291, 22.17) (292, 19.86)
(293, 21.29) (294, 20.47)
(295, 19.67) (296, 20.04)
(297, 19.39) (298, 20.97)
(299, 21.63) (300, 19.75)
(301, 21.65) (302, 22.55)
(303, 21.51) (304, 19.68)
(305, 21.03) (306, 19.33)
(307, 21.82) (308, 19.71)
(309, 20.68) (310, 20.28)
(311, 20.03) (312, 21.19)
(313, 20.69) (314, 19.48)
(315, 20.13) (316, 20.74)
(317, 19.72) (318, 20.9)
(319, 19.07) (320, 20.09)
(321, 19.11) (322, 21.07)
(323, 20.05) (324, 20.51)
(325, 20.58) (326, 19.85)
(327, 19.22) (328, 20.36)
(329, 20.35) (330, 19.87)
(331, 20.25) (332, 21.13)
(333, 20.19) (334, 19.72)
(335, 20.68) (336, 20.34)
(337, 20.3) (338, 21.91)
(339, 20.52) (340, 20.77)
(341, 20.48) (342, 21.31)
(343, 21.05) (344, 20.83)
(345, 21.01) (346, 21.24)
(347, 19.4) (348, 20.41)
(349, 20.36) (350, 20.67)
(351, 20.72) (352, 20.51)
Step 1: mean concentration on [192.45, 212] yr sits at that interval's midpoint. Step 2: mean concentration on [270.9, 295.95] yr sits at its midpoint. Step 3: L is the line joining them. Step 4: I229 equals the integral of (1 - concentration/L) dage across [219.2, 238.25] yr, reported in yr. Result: 4.18 yr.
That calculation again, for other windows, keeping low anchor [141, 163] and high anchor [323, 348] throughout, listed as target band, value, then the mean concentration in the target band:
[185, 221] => 4.7 yr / 18.7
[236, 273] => -0.7 yr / 21.5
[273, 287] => -0.2 yr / 21.3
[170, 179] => 0.3 yr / 21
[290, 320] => 0.3 yr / 20.5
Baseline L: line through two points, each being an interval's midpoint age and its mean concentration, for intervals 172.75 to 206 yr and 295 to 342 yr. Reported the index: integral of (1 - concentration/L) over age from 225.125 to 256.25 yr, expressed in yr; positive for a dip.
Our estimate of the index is 1.3 yr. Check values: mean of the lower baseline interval 21.3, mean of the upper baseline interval 20.4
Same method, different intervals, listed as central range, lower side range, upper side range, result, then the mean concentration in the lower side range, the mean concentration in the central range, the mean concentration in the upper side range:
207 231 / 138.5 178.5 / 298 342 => 7.9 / 21.7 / 14.3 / 20.5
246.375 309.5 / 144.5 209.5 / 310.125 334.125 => -1.9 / 21.3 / 21.2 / 20.2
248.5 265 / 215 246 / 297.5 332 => -3.2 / 16.8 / 21.4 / 20.4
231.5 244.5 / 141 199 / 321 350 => 0.0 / 21.6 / 21.1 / 20.5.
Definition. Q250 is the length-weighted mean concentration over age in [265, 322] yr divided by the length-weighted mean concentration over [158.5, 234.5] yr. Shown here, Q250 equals 1.1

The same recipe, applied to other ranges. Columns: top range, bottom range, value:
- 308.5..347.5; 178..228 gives 1.12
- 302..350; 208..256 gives 1.16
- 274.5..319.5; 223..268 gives 1.03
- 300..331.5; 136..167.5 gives 0.93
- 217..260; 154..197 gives 0.86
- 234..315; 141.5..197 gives 0.98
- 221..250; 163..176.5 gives 0.87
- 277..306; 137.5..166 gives 0.94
